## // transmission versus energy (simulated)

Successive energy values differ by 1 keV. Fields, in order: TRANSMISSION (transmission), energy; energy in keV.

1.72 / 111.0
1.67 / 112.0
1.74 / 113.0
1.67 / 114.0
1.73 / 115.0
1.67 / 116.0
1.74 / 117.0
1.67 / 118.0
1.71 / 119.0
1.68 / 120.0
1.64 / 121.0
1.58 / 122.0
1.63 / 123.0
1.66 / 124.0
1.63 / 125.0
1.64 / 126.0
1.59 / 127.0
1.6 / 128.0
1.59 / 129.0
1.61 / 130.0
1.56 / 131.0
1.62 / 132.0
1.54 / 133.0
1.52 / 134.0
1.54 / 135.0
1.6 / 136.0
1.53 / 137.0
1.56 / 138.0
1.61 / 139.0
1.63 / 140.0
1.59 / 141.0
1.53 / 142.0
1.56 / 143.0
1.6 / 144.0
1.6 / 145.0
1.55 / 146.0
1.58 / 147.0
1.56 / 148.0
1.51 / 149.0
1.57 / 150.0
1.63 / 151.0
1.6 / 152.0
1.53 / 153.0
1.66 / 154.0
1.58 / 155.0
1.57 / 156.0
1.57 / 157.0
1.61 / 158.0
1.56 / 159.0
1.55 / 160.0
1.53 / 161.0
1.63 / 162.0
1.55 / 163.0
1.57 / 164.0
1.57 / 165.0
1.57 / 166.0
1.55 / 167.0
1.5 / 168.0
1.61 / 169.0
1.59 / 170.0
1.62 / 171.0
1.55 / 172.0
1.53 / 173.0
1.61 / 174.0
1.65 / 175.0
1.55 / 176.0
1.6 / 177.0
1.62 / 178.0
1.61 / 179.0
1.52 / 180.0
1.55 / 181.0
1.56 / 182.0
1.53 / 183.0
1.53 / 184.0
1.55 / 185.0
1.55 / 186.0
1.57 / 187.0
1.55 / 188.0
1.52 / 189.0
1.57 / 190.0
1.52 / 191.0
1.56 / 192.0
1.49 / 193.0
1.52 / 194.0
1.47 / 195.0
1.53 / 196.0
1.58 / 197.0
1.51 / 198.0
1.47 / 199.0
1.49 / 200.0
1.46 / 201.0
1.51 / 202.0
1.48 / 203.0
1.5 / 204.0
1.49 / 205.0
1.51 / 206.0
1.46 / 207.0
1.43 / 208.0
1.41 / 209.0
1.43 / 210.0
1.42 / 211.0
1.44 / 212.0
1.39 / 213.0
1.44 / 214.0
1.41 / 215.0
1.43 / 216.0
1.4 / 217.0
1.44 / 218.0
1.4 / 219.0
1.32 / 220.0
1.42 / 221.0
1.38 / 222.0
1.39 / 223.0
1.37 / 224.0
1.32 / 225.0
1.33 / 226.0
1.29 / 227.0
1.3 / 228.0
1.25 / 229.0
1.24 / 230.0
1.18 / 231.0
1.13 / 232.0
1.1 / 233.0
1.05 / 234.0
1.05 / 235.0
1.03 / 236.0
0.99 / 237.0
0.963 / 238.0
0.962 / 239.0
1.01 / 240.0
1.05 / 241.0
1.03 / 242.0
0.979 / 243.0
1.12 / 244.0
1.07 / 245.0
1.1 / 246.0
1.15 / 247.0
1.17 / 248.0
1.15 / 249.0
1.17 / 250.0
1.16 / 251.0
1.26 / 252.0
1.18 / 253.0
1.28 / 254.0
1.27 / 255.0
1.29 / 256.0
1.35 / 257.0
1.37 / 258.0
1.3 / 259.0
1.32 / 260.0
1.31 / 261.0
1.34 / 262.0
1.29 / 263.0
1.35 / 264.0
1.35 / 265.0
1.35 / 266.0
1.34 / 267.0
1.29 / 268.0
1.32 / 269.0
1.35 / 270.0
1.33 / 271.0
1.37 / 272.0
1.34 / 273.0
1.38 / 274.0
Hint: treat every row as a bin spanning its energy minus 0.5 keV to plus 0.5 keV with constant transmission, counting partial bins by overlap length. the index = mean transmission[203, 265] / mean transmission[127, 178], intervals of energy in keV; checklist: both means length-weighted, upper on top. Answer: 0.8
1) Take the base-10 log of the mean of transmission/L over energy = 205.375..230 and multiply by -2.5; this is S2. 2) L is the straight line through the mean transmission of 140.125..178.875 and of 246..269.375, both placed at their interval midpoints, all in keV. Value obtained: 0.01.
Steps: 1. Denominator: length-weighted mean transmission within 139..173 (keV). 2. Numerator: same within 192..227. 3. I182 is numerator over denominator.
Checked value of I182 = 0.9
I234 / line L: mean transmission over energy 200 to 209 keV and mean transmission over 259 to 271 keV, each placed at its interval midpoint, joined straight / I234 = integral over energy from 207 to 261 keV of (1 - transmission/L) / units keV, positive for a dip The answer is 6.1 keV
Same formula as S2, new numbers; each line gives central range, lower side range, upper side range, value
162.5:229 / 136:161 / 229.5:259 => -0.10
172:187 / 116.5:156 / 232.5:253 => -0.13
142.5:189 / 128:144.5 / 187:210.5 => -0.02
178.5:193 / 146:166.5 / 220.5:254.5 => -0.09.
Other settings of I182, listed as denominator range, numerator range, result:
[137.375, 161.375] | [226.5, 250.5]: 0.70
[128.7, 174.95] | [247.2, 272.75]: 0.82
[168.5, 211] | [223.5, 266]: 0.78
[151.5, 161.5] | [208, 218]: 0.90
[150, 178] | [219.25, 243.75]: 0.74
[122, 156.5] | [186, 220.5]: 0.93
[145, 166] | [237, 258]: 0.72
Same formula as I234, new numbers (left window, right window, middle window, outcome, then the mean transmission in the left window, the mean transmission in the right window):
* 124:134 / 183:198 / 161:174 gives -0.10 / 1.6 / 1.54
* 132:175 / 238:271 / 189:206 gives -1.10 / 1.57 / 1.22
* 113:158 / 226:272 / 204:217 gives -0.98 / 1.6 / 1.2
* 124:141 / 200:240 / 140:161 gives -0.59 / 1.59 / 1.32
